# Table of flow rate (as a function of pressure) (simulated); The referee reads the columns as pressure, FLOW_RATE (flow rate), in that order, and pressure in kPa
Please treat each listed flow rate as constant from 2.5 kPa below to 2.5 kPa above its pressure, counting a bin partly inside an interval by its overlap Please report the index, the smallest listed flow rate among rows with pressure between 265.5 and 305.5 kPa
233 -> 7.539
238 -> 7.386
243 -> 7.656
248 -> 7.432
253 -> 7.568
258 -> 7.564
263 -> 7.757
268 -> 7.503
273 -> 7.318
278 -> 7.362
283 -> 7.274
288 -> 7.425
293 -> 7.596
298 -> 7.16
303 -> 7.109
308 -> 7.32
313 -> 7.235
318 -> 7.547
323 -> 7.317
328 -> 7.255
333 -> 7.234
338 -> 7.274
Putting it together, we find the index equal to 7.109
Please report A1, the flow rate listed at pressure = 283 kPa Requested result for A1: 7.274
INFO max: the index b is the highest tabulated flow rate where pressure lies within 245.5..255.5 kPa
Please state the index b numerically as 7.568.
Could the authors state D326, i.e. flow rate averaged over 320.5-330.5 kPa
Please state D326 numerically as 7.29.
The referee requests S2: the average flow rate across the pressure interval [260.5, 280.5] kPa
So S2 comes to 7.48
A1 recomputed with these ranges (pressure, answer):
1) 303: 7.109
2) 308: 7.32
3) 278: 7.362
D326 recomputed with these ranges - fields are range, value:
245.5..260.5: 7.52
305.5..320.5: 7.37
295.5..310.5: 7.2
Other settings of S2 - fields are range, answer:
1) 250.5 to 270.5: 7.6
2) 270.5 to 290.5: 7.34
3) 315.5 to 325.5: 7.43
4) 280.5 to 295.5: 7.43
